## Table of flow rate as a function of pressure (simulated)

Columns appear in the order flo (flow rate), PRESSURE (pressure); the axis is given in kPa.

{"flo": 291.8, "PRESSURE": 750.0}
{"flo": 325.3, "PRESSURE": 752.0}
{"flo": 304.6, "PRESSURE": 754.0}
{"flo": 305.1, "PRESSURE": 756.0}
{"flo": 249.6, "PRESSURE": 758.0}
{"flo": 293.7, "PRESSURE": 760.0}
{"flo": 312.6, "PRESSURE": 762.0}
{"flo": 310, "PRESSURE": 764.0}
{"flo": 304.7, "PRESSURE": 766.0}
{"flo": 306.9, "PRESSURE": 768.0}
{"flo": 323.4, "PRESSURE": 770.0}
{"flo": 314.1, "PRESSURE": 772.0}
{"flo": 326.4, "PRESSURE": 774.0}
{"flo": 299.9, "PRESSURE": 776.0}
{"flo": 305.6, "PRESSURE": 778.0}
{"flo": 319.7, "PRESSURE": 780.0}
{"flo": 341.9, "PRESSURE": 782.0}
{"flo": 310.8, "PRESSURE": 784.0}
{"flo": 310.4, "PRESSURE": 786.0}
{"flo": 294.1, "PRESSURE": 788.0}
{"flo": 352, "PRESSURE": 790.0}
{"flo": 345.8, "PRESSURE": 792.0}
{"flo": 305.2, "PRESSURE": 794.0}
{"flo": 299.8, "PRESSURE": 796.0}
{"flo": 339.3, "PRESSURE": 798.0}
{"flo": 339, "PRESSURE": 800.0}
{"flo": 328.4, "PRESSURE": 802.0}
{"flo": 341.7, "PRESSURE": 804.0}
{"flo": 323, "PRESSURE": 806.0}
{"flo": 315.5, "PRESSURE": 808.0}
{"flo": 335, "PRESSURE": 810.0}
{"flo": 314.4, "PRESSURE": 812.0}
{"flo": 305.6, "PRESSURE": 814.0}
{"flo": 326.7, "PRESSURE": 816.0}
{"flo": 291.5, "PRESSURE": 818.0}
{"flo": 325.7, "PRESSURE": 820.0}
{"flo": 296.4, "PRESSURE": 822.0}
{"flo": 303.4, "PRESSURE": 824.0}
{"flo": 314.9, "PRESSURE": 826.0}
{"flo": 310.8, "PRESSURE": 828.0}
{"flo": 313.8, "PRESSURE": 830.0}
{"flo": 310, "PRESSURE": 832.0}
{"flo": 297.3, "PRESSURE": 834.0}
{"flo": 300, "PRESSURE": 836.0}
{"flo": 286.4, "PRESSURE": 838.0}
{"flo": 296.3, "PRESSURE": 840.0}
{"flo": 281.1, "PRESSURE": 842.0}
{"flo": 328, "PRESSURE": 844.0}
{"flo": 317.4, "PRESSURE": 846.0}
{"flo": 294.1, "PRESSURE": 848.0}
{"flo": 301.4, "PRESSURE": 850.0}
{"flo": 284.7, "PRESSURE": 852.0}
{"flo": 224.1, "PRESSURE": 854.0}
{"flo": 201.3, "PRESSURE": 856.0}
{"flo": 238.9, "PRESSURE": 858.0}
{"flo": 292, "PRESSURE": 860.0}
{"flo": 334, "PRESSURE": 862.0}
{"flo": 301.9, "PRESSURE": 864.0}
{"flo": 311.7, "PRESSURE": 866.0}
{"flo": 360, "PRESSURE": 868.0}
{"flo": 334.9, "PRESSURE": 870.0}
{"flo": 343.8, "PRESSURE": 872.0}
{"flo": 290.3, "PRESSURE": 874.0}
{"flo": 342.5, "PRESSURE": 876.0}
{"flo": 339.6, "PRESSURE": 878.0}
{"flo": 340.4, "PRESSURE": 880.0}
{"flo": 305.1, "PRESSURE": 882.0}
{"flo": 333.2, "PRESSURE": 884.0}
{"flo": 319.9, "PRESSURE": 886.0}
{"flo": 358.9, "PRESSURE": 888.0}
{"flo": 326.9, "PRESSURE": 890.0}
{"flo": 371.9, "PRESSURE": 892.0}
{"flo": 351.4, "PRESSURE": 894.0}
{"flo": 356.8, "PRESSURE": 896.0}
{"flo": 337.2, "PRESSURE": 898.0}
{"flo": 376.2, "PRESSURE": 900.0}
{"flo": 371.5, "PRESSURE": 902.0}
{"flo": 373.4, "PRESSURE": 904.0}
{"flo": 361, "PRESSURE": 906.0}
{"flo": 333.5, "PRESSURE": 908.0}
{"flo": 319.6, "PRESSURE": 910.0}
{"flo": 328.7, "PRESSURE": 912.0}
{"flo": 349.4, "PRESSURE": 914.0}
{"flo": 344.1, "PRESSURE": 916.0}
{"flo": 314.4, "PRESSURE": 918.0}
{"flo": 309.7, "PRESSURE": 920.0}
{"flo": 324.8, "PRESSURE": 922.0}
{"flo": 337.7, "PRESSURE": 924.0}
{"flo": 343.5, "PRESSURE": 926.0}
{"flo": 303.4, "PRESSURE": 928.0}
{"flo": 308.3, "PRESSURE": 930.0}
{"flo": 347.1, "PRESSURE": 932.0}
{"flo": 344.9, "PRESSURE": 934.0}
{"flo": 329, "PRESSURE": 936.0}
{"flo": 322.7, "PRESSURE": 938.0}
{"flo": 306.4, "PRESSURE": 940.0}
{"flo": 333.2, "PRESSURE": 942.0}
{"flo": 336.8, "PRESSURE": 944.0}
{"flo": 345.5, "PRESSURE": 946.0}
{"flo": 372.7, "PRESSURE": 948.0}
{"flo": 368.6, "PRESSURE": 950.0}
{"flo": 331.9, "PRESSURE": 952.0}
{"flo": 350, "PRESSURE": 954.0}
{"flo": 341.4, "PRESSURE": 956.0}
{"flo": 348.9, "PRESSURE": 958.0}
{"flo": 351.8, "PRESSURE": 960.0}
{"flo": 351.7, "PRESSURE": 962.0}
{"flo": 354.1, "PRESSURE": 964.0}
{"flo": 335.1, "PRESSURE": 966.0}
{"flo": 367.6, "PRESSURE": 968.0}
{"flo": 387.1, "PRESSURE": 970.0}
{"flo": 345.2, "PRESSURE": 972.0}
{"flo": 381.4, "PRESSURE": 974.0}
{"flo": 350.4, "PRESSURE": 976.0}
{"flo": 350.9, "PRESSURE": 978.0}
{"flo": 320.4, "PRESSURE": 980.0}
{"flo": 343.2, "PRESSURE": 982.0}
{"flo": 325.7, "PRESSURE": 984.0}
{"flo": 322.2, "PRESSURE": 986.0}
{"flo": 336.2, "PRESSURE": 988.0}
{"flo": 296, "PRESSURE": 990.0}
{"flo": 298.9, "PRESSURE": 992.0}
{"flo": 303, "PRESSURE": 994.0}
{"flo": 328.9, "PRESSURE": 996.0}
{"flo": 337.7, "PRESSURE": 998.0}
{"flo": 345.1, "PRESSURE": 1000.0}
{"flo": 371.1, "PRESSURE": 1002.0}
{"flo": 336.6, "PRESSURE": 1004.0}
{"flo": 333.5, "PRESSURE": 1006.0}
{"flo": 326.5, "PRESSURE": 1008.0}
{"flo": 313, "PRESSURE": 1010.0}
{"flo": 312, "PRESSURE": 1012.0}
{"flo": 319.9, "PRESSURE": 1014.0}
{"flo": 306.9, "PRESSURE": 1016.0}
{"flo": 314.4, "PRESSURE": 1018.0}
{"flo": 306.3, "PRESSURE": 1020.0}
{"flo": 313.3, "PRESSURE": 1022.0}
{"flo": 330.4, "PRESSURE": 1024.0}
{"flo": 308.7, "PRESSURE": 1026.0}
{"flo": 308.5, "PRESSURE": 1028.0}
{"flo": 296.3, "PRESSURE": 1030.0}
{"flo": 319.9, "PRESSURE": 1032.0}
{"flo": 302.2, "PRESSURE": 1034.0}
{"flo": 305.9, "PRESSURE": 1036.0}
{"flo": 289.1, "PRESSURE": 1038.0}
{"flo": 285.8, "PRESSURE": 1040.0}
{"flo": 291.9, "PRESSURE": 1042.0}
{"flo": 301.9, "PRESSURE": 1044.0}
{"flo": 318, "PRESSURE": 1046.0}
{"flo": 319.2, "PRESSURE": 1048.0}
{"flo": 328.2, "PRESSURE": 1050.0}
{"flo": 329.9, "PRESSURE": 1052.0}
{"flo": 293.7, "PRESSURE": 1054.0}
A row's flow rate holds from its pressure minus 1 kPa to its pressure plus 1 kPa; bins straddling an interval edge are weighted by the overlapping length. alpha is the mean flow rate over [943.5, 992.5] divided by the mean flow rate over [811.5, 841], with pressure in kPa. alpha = 1.1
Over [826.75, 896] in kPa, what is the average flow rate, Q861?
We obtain 311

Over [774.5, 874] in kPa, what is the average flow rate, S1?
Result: 309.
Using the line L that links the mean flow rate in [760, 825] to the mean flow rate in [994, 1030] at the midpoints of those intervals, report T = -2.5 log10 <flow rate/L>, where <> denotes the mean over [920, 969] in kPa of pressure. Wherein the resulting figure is -0.06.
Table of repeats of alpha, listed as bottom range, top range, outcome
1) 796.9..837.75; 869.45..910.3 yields 1.08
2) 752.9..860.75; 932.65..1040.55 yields 1.08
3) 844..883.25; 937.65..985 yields 1.14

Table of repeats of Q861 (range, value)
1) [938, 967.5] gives 344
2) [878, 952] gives 339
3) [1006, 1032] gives 314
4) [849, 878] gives 299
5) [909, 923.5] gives 328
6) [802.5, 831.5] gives 316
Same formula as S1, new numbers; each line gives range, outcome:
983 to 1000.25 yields 320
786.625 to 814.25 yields 325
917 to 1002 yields 337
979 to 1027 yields 323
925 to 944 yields 327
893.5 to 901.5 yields 357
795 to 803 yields 327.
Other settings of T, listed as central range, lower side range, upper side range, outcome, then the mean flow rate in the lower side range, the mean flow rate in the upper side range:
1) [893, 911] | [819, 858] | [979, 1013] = -0.16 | 293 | 326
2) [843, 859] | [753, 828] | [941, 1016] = 0.18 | 314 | 339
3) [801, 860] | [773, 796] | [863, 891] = 0.08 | 318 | 329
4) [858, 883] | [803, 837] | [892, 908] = 0.07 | 313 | 360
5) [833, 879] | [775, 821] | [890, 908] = 0.14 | 320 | 359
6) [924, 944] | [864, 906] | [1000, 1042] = 0.02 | 342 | 315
